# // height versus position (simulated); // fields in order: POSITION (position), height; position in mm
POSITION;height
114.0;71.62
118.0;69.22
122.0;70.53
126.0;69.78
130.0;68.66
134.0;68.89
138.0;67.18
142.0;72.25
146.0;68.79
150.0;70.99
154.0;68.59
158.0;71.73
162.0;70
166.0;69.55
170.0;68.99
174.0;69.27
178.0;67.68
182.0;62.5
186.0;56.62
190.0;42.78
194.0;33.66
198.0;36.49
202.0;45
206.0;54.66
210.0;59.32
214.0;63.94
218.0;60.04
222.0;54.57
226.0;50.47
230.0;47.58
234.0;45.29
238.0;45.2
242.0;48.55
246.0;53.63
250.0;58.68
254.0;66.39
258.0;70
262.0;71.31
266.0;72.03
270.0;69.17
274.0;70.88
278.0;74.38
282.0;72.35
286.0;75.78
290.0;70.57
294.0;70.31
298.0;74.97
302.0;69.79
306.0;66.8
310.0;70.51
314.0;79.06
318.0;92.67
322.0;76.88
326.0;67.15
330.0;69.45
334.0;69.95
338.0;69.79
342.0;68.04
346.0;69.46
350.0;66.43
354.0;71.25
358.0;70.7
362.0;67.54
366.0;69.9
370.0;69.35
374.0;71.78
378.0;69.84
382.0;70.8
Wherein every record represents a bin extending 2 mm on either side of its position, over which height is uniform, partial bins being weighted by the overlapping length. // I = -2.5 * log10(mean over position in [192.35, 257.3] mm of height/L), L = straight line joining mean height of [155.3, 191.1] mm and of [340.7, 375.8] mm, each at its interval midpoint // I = 0.26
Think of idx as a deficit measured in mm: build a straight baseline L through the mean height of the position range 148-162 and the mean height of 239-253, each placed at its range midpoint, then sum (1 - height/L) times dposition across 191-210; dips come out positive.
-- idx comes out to 5.4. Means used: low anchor 70.4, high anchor 53.9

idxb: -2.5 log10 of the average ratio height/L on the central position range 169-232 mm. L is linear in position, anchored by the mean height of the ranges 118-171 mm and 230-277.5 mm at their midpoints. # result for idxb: 0.198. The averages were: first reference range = 69.7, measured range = 54.4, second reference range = 60.9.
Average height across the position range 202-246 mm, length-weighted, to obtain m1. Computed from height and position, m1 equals 52.6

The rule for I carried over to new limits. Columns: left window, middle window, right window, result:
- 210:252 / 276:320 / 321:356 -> -0.17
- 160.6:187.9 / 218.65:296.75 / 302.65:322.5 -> 0.16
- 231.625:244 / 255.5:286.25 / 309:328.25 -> -0.21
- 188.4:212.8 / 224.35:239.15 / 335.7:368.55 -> 0.08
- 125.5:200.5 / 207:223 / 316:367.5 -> 0.11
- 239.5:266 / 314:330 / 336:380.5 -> -0.16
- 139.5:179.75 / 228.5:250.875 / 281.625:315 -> 0.39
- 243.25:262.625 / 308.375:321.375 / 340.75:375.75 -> -0.21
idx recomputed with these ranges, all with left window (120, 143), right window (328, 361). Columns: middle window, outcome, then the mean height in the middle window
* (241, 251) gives 2.3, 53.6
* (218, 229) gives 2.5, 53.4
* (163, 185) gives 0.7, 67.2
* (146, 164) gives -0.2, 70.2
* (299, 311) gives 0.0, 69.4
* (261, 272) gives -0.2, 70.8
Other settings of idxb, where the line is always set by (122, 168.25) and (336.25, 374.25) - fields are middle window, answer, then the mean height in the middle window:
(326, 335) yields 0.00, 69.1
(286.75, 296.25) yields -0.03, 71.3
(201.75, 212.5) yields 0.26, 54.8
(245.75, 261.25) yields 0.09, 63.9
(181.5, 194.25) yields 0.37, 49.4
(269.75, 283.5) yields -0.04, 72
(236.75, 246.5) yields 0.39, 48.7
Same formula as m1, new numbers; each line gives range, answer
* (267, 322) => 73.7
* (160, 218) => 57.3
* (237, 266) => 60.5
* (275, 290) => 73.5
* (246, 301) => 69.9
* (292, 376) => 71.5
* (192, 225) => 50.9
